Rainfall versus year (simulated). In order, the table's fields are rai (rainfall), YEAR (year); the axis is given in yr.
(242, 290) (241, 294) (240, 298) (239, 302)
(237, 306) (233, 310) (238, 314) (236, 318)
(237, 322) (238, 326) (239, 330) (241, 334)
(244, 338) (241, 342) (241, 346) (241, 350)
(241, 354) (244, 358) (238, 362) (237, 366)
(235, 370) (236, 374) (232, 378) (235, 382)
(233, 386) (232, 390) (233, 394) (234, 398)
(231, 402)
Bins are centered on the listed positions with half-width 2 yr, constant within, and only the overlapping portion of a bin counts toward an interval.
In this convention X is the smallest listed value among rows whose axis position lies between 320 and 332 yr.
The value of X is 237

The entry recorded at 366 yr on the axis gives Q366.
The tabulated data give 237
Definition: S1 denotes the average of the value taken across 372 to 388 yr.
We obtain 234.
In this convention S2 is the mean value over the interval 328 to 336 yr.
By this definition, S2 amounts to 240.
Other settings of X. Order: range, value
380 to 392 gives 232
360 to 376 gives 235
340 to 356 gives 241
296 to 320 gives 233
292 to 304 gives 239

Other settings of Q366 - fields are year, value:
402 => 231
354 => 241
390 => 232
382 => 235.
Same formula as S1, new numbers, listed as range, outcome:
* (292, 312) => 238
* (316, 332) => 238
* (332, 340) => 242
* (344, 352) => 241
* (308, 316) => 236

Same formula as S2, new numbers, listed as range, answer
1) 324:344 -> 241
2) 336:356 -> 242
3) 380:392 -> 233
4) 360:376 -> 236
